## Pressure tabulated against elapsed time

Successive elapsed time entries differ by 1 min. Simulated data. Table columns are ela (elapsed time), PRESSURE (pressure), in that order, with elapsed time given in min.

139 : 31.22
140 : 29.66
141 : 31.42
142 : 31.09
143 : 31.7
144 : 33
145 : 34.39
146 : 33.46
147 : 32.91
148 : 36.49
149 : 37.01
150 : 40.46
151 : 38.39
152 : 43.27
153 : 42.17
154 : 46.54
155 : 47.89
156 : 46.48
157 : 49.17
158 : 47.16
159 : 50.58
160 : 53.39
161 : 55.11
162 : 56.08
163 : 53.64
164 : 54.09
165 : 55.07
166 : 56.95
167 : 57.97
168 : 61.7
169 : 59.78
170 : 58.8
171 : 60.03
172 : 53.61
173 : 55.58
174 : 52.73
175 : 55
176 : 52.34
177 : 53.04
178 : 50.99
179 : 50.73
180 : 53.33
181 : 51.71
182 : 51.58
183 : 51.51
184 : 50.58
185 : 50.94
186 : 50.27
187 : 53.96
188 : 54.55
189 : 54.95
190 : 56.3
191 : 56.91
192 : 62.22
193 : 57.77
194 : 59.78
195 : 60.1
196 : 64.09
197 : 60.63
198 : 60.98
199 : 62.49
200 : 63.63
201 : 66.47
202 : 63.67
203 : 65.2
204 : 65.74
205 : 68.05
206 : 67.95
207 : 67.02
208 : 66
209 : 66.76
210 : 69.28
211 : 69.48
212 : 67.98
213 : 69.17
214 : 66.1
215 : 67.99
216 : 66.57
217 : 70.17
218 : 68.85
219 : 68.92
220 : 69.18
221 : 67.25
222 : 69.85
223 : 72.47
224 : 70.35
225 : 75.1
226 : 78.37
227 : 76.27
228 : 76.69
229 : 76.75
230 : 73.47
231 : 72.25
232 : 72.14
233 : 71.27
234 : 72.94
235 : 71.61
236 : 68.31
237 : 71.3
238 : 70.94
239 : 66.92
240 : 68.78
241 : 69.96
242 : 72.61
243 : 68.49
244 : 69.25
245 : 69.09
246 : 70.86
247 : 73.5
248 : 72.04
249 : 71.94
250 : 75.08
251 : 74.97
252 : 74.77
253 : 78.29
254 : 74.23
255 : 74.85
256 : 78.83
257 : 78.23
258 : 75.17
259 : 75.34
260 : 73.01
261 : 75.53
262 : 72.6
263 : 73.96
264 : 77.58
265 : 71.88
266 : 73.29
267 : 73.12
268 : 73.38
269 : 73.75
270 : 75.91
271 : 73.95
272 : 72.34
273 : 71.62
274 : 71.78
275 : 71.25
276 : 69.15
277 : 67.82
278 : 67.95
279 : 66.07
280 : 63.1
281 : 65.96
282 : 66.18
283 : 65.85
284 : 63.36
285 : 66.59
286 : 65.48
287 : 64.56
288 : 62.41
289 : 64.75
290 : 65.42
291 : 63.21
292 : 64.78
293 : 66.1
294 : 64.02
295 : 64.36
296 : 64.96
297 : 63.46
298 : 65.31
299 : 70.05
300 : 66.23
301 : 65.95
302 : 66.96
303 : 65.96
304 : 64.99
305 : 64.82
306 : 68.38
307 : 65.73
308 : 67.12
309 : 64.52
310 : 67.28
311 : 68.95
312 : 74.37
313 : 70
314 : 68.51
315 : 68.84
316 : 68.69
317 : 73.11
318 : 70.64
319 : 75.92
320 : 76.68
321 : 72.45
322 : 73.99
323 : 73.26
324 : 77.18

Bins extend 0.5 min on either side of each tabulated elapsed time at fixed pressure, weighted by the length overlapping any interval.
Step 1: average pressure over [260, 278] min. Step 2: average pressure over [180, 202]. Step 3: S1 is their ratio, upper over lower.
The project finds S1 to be 1.27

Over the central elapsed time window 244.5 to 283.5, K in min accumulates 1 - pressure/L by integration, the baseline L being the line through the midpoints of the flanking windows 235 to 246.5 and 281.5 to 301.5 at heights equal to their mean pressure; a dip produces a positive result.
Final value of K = -2.7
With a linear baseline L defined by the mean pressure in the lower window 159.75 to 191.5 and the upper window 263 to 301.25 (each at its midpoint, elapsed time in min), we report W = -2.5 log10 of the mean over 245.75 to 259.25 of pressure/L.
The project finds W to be -0.17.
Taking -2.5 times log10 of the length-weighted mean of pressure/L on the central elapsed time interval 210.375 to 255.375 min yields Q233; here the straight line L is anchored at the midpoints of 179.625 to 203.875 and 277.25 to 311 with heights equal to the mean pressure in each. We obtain -0.173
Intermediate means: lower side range 57.8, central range 71.5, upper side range 65.6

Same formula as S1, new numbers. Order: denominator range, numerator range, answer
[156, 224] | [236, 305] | 1.17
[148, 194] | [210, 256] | 1.37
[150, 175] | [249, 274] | 1.43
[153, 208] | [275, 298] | 1.16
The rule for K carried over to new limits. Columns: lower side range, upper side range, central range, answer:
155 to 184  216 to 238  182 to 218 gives 0.8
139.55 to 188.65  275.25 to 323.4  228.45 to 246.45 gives -3.8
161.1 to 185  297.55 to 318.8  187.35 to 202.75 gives -1.0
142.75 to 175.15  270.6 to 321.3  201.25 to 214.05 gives -2.8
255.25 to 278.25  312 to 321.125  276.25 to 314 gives 3.3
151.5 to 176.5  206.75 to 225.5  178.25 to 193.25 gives 1.5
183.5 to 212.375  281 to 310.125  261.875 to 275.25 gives -1.9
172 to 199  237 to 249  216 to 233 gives -1.7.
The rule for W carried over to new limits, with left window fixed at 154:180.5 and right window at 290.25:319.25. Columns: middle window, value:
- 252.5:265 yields -0.20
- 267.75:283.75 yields -0.08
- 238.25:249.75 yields -0.15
